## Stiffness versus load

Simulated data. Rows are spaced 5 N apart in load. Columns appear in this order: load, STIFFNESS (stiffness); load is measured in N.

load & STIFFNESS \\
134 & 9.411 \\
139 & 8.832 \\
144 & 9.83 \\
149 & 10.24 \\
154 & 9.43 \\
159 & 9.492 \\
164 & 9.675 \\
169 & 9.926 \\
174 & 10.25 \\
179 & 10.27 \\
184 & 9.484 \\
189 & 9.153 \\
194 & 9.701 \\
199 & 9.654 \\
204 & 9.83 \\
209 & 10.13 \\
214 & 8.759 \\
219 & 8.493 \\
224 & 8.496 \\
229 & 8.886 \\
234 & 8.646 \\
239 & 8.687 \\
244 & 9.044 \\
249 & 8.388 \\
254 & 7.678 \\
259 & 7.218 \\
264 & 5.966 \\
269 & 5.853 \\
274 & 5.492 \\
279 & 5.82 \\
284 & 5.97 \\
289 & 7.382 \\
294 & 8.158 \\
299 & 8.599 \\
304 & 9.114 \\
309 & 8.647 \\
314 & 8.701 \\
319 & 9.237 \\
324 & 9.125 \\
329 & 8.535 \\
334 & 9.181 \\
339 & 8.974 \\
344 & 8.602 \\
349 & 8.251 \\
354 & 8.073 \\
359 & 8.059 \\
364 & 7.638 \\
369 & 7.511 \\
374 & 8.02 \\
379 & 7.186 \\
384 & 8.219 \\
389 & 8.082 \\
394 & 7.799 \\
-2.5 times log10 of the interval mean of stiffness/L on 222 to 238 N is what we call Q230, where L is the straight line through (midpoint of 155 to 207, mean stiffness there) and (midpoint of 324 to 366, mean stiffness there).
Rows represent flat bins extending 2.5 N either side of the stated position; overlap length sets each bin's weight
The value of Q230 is 0.08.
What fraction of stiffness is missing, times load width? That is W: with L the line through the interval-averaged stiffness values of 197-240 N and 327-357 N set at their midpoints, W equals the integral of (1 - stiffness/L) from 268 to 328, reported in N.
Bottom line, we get 6.93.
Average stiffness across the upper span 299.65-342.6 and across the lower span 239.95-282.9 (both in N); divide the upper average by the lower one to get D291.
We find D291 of 1.3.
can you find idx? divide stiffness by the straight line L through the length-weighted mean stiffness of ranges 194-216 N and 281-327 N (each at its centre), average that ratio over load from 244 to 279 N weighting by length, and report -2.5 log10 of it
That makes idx 0.28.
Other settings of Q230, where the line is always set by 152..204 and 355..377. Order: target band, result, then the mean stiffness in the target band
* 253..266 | 0.27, 6.91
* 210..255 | 0.06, 8.65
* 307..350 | -0.08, 8.83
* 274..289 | 0.38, 6.08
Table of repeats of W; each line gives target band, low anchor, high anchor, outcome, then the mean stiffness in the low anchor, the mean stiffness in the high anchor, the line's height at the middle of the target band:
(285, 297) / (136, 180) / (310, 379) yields 1.7 N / 9.75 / 8.41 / 8.8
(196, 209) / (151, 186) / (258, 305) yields -1.3 N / 9.8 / 6.88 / 8.92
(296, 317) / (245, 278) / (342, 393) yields -4.2 N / 6.83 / 7.95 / 7.3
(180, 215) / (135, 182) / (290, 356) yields -0.3 N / 9.76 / 8.68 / 9.5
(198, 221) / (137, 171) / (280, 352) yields -0.4 N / 9.64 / 8.4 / 9.22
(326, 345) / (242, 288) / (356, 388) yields -3.5 N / 6.82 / 7.79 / 7.46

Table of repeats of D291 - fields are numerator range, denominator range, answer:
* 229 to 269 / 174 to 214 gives 0.81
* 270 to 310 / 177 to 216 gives 0.76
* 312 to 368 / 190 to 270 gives 1.00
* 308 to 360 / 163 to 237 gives 0.92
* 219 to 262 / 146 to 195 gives 0.86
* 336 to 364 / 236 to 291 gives 1.18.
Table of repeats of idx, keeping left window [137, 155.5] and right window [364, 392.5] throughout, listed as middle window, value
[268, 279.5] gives 0.45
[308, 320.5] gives -0.07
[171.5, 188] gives -0.06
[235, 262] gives 0.08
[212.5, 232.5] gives 0.04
